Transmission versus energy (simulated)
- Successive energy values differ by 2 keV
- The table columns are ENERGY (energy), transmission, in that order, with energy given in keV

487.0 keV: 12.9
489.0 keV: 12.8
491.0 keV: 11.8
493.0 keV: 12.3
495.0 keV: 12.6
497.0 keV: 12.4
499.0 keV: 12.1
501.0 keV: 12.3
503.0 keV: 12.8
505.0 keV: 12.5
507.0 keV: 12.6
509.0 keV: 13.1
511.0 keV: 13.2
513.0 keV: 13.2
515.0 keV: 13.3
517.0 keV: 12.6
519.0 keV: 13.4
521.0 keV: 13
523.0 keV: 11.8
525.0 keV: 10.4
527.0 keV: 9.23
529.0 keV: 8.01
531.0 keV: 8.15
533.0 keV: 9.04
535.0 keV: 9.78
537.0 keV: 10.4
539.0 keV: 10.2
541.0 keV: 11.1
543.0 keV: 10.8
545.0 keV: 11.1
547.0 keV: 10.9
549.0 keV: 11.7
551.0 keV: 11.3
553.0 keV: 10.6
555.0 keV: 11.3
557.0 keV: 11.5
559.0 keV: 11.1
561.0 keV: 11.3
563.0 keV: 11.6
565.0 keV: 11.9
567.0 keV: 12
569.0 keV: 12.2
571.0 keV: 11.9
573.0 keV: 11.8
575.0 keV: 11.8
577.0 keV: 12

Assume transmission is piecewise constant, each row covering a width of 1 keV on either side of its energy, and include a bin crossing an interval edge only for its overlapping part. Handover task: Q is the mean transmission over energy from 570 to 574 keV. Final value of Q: 11.9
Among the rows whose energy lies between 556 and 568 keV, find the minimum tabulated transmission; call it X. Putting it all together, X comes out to 11.1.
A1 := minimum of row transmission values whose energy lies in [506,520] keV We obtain 12.6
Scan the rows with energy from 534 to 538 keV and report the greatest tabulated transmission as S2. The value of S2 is 10.4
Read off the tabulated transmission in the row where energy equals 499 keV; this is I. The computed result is 12.1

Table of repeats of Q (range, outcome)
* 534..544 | 10.5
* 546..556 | 11.2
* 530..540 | 9.51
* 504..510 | 12.7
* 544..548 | 11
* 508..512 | 13.1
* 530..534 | 8.59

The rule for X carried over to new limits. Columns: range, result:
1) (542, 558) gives 10.6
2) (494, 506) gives 12.1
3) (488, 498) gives 11.8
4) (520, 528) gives 9.23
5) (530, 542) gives 8.15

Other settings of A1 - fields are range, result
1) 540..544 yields 10.8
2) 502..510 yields 12.5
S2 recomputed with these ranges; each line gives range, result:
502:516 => 13.3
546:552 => 11.7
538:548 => 11.1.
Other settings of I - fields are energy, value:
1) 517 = 12.6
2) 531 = 8.15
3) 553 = 10.6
